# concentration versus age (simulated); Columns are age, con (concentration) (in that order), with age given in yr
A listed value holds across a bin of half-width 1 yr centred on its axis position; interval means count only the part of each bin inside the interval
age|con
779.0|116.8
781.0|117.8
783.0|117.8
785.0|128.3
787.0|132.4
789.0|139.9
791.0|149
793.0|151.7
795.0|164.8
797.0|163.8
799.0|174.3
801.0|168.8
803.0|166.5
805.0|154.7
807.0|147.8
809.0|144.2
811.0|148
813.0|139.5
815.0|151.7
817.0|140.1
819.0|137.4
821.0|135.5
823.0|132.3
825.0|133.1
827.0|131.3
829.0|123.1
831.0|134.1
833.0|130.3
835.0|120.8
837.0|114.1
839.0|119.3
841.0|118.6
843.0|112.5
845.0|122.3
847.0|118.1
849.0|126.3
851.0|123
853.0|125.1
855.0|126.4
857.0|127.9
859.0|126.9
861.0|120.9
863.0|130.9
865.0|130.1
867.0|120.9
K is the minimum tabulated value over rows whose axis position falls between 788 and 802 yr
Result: 139.9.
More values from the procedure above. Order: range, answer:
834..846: 112.5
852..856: 125.1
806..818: 139.5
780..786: 117.8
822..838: 114.1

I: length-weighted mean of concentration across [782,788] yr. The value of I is 126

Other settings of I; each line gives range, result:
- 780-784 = 118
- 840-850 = 120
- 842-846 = 117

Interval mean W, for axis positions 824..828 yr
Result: 132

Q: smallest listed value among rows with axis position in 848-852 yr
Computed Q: 123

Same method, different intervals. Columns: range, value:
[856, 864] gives 120.9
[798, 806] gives 154.7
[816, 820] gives 137.4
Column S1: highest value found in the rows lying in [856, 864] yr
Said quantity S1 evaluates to 130.9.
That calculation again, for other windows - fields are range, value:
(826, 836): 134.1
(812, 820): 151.7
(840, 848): 122.3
